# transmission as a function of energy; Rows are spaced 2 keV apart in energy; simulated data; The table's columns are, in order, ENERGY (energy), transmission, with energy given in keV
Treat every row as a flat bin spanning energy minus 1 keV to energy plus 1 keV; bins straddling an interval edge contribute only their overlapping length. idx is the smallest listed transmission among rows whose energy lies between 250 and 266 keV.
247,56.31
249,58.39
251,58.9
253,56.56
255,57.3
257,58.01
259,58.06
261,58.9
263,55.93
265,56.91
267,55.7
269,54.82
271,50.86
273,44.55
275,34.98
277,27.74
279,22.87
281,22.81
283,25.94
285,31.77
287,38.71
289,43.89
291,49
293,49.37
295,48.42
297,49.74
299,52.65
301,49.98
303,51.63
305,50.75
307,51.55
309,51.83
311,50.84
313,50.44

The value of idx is 55.93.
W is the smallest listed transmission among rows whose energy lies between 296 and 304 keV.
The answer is 49.74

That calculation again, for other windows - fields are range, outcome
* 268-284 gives 22.81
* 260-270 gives 54.82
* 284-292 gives 31.77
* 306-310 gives 51.55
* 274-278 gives 27.74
